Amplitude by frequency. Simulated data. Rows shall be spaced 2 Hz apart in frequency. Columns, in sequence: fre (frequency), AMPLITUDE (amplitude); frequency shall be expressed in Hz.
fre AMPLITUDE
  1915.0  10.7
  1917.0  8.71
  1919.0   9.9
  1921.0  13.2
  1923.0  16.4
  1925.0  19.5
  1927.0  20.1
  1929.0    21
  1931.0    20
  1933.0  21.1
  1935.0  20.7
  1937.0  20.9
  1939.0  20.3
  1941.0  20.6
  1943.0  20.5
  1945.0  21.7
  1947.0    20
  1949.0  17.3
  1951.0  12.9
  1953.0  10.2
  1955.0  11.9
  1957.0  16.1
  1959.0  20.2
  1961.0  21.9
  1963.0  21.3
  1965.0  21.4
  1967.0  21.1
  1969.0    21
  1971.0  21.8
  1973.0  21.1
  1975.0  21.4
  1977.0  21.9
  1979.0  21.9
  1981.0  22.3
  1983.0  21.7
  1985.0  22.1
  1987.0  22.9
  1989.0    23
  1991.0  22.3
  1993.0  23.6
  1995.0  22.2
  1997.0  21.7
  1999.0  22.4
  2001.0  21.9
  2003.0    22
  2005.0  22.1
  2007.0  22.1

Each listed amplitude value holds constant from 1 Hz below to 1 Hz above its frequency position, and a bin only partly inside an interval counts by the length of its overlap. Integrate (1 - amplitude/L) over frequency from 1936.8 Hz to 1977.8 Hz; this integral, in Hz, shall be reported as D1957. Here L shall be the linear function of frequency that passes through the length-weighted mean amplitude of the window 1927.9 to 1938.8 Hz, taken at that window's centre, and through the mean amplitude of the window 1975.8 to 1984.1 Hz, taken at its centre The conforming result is 4.00 Hz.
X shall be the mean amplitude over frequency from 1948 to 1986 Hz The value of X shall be 19.4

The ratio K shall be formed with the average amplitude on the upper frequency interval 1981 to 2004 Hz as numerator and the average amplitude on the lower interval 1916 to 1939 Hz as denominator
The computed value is 1.27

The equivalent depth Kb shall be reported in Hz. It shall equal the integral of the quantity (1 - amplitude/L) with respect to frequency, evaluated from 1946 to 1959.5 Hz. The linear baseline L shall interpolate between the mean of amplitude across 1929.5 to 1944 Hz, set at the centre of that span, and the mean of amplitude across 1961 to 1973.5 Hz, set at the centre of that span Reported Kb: 3.6 Hz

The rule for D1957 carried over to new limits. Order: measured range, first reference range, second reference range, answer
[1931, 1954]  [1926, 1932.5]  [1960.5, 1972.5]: 2.2 Hz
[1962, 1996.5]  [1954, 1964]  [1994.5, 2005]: -3.1 Hz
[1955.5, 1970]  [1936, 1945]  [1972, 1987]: 0.8 Hz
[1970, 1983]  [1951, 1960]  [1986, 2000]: -1.9 Hz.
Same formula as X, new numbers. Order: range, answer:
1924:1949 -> 20.4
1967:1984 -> 21.6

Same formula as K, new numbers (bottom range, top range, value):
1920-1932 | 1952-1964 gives 0.92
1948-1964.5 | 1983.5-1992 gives 1.35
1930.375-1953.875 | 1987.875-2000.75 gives 1.19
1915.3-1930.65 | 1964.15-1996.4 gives 1.42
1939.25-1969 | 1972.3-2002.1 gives 1.20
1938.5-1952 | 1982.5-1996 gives 1.19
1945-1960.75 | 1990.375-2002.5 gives 1.38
